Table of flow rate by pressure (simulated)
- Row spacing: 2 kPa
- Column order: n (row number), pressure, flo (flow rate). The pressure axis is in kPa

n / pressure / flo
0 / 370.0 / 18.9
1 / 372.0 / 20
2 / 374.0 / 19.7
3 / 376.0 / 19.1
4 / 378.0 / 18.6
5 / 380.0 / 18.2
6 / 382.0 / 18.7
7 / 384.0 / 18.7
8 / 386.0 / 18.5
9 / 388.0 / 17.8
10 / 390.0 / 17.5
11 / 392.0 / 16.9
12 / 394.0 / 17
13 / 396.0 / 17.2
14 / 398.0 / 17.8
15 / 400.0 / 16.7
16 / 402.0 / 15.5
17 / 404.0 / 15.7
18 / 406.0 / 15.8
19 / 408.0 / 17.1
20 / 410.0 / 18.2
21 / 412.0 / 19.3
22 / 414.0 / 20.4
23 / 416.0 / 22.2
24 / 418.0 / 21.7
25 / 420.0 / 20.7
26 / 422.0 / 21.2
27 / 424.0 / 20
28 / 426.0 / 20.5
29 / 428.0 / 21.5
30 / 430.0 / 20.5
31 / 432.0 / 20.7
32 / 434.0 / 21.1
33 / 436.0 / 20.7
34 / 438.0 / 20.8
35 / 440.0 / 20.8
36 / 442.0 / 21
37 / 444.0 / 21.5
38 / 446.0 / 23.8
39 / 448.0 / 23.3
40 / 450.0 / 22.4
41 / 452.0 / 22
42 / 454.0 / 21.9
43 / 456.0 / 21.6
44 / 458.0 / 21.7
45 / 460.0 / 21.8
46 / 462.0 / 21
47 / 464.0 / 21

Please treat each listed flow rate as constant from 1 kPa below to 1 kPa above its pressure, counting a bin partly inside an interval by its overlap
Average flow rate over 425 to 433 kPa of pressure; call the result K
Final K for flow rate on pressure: 20.8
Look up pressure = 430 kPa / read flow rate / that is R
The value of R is 20.5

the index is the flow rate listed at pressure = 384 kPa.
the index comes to 18.7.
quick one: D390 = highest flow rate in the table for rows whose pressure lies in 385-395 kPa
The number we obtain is 18.5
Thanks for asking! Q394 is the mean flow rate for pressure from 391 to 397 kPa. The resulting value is 17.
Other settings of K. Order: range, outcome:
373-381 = 18.9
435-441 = 20.8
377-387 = 18.5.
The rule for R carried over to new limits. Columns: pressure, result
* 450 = 22.4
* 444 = 21.5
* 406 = 15.8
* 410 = 18.2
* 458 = 21.7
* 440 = 20.8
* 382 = 18.7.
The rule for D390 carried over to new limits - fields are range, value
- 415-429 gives 22.2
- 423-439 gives 21.5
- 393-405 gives 17.8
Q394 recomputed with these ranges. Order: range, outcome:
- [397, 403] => 16.7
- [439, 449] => 22.1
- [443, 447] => 22.6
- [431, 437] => 20.8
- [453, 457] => 21.8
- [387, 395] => 17.3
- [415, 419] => 21.9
